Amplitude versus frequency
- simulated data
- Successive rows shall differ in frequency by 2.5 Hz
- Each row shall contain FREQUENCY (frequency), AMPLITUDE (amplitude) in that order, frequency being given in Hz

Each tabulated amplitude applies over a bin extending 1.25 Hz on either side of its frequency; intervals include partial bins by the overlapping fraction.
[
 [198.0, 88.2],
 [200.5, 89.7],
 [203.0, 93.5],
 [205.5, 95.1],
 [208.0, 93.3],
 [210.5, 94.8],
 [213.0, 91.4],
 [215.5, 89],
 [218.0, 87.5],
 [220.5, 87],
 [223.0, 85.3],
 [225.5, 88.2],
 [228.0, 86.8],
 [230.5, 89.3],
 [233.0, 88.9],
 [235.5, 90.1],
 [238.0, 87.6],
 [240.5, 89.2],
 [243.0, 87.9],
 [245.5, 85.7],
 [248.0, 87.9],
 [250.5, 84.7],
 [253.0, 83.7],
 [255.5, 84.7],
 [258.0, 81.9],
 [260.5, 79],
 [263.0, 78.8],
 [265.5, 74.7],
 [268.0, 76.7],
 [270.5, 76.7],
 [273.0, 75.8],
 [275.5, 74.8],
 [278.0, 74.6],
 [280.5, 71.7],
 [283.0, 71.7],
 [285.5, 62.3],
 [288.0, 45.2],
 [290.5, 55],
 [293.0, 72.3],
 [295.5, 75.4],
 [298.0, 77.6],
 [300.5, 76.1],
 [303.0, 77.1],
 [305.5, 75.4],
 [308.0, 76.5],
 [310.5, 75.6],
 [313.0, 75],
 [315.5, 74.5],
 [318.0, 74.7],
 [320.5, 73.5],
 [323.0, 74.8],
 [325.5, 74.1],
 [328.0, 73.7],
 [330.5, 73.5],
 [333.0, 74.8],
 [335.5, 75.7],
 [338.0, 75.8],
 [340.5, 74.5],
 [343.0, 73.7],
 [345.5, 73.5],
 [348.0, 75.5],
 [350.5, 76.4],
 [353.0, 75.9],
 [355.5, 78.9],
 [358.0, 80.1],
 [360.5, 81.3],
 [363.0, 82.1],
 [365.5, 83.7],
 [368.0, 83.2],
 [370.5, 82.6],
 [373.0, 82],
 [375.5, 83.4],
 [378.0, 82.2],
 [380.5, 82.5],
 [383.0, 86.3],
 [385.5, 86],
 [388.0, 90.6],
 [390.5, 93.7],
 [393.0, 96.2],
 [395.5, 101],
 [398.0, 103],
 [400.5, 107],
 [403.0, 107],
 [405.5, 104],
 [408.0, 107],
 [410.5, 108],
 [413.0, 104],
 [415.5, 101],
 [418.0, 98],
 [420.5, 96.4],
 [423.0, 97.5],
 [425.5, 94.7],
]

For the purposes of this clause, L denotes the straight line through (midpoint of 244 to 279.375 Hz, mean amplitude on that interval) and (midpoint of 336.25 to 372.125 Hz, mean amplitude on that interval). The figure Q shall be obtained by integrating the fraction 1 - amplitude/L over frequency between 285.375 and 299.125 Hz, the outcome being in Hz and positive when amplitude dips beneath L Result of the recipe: 2.6 Hz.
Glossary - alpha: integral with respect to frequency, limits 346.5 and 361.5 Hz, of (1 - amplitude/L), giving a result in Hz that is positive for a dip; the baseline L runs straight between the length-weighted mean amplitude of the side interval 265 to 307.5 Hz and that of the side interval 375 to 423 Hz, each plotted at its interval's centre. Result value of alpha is 1.53 Hz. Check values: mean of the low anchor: 71.4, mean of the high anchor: 96.9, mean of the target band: 77.9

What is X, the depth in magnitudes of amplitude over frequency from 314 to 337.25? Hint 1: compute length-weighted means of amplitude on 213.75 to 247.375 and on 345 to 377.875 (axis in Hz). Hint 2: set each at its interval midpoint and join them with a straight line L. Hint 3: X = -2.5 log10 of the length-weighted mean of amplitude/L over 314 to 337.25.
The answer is 0.11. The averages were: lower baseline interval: 87.9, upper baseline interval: 80.1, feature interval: 74.4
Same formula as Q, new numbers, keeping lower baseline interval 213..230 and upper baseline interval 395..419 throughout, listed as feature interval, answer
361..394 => 5.2 Hz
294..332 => 8.2 Hz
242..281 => 4.8 Hz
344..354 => 2.4 Hz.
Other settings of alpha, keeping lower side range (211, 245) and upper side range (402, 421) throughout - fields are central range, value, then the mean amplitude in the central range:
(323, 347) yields 5.6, 74.4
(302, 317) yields 3.1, 75.6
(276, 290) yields 4.2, 65.1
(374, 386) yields 2.0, 83.9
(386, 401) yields 0.6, 97.5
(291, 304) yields 2.7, 74.5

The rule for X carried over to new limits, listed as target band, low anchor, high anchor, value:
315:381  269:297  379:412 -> 0.10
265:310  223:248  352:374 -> 0.19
